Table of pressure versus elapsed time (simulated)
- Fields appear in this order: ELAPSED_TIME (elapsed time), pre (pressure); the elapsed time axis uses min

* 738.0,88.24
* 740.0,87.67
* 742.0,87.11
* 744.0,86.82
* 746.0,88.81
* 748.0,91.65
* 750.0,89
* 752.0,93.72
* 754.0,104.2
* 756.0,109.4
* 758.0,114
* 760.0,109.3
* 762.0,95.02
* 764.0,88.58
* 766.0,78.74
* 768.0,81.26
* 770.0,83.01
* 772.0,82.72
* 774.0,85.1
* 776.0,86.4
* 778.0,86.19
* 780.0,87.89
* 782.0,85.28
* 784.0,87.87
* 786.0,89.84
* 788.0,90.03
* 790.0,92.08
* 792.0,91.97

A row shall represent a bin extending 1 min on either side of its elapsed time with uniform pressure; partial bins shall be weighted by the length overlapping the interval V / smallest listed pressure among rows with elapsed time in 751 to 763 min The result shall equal 93.72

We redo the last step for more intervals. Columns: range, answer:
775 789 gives 85.28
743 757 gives 86.82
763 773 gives 78.74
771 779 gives 82.72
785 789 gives 89.84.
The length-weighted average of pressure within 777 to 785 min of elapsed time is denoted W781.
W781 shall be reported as 86.8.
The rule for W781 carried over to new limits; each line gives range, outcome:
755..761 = 111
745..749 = 90.2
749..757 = 99.1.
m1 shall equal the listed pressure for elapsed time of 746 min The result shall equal 88.81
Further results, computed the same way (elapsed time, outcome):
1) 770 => 83.01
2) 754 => 104.2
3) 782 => 85.28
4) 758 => 114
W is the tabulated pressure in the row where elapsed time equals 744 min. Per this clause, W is 86.82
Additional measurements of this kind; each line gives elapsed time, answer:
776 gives 86.4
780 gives 87.89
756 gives 109.4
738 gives 88.24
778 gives 86.19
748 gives 91.65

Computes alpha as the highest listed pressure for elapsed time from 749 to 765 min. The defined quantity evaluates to 114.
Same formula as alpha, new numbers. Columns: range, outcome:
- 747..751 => 91.65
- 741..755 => 104.2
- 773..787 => 89.84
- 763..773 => 88.58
